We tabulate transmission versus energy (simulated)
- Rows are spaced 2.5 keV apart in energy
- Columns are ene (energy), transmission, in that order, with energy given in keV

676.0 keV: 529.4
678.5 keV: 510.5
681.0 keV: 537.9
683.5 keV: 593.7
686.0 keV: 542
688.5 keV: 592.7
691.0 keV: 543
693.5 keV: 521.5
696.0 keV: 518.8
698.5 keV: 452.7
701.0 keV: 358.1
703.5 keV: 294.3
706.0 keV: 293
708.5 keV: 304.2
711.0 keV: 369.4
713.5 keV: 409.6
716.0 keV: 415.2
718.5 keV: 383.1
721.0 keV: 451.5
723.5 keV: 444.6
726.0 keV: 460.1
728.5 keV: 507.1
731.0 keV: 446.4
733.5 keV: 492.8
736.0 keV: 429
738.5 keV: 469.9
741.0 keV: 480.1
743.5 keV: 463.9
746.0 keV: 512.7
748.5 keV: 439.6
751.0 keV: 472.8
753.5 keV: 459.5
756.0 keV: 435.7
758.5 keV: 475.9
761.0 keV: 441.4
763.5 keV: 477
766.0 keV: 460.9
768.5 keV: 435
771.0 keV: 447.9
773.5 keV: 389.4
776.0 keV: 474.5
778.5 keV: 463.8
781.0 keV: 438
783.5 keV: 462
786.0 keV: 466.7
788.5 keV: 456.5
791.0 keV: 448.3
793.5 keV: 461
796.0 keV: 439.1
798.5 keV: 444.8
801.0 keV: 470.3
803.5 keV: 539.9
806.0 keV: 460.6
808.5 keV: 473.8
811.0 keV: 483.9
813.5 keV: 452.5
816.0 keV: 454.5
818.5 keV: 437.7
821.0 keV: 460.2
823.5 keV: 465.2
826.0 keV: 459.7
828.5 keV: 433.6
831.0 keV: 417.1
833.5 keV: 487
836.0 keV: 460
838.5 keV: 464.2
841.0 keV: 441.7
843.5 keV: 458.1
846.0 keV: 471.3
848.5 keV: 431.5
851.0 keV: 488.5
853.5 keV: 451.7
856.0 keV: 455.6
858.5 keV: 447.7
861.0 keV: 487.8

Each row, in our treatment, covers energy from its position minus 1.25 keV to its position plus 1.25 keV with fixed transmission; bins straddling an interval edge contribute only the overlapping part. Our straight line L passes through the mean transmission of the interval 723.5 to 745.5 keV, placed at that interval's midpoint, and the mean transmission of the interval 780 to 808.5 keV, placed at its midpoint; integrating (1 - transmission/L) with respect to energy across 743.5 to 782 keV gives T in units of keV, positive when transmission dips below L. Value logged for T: 0.9 keV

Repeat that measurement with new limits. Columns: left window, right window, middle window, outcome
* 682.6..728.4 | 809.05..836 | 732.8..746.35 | -0.8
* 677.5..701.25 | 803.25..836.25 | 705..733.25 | 5.4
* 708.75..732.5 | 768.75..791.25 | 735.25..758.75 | -1.5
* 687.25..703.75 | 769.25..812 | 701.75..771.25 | 5.4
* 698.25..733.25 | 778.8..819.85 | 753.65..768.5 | -0.8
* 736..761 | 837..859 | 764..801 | 0.9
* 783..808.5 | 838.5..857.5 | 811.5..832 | 0.5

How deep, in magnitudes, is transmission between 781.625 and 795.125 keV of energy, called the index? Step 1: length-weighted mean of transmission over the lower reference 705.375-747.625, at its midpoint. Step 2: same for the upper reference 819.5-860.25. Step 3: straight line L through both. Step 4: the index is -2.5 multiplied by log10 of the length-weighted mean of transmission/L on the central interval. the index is -0.028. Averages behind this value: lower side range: 433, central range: 457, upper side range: 456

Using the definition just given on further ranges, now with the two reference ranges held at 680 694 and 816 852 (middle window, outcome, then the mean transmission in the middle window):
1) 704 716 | 0.48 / 348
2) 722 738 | 0.14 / 463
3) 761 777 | 0.12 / 447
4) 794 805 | 0.02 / 472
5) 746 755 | 0.11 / 464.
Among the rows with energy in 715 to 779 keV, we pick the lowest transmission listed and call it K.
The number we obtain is 383.1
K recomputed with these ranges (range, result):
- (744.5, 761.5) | 435.7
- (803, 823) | 437.7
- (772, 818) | 389.4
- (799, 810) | 460.6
